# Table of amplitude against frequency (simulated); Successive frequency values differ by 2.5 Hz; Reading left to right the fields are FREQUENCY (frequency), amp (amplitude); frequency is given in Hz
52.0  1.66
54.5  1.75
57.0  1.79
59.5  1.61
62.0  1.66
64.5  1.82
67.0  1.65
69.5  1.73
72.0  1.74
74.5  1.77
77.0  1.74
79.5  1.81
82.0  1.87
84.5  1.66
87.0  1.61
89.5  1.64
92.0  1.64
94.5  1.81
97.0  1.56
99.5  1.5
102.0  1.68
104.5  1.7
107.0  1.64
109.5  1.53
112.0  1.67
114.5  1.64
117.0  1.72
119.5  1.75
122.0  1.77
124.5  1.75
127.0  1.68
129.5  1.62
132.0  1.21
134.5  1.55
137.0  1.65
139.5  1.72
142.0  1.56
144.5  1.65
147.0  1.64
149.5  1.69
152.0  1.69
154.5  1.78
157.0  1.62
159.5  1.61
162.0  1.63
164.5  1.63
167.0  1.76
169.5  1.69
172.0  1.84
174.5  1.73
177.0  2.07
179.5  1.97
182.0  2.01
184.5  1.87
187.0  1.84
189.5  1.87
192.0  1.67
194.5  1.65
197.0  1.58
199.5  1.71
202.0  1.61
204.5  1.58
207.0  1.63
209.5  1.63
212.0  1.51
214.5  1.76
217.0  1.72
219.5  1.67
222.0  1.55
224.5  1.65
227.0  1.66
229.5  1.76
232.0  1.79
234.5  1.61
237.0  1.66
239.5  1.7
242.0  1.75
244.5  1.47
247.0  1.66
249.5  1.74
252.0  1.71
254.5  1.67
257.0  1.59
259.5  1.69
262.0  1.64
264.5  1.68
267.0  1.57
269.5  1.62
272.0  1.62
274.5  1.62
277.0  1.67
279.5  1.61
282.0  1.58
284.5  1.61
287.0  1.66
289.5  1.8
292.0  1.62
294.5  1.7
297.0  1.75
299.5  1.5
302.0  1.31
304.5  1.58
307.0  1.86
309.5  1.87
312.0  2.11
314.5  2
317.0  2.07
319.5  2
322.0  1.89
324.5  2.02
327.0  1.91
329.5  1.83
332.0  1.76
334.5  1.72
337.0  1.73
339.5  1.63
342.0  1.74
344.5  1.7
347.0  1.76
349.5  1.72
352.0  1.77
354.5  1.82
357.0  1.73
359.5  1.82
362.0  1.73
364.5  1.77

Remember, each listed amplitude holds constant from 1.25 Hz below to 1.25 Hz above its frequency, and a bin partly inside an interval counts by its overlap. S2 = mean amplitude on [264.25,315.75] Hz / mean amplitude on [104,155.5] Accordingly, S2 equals 1.02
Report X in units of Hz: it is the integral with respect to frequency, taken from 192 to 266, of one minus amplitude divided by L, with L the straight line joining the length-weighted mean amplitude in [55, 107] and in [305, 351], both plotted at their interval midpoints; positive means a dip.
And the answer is 5.4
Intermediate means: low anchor 1.7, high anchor 1.85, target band 1.66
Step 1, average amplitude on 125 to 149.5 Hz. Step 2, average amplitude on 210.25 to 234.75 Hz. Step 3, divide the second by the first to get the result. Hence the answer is 1.0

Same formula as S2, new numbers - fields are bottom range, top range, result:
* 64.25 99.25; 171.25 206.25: 1.04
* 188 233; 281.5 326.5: 1.07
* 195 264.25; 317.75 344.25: 1.10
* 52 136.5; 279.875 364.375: 1.05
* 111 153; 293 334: 1.11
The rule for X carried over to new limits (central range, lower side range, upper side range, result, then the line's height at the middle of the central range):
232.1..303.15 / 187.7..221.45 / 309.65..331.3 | 7.3 Hz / 1.83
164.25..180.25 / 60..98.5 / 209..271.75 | -1.3 Hz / 1.68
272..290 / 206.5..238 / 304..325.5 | 2.0 Hz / 1.84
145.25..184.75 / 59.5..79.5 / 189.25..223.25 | -2.1 Hz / 1.67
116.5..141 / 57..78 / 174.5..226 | 1.2 Hz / 1.72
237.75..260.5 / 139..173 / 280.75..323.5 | 0.9 Hz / 1.73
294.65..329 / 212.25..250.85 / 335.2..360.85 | -2.2 Hz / 1.72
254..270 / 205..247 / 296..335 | 0.8 Hz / 1.72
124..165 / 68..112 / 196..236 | 1.1 Hz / 1.67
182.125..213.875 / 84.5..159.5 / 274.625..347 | -0.1 Hz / 1.69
